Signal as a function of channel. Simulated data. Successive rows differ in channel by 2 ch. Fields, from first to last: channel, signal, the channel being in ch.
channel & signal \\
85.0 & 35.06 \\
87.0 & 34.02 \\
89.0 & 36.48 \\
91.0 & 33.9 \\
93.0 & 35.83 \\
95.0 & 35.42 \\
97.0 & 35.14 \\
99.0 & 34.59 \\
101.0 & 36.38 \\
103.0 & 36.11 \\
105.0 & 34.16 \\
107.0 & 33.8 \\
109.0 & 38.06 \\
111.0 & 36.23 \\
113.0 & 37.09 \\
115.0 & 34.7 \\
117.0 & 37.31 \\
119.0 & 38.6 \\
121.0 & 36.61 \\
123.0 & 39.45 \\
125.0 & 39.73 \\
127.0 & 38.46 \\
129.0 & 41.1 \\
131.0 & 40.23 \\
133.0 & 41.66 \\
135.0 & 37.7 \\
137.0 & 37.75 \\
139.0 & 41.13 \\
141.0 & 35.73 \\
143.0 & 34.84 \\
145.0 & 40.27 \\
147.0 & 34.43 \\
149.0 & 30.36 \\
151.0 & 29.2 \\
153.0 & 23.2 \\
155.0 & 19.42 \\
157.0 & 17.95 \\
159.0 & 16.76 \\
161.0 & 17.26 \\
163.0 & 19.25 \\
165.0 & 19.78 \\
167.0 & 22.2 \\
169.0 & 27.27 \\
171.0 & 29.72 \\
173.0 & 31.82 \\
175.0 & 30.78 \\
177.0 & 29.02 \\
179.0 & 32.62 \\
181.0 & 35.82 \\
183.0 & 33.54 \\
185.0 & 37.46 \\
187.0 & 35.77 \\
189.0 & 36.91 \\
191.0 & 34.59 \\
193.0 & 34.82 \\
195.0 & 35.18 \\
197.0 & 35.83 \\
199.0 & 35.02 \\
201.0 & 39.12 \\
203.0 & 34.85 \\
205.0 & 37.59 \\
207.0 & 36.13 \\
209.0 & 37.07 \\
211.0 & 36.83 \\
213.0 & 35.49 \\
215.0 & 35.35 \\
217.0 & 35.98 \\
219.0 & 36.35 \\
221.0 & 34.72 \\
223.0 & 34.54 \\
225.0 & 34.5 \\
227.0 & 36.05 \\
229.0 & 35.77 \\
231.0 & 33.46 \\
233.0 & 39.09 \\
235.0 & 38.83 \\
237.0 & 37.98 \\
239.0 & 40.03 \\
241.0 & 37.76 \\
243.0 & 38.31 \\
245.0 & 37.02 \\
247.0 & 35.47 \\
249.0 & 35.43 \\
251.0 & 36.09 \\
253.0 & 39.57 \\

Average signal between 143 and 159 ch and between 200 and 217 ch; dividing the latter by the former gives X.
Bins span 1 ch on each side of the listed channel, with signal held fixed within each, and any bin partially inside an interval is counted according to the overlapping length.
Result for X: 1.32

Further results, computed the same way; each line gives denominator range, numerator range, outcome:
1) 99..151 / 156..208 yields 0.83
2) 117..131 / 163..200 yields 0.82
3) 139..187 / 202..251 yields 1.27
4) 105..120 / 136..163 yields 0.79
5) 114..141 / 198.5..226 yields 0.93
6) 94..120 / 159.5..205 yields 0.87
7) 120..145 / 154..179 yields 0.61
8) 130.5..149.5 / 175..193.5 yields 0.91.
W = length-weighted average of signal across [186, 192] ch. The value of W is 35.8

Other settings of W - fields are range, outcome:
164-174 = 26.2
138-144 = 37.2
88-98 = 35.4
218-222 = 35.5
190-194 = 34.7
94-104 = 35.5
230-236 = 37.1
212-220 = 35.8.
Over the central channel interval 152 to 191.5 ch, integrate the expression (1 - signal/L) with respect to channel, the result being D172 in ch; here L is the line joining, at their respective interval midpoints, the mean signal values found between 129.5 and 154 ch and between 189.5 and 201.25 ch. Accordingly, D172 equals 9.0 ch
